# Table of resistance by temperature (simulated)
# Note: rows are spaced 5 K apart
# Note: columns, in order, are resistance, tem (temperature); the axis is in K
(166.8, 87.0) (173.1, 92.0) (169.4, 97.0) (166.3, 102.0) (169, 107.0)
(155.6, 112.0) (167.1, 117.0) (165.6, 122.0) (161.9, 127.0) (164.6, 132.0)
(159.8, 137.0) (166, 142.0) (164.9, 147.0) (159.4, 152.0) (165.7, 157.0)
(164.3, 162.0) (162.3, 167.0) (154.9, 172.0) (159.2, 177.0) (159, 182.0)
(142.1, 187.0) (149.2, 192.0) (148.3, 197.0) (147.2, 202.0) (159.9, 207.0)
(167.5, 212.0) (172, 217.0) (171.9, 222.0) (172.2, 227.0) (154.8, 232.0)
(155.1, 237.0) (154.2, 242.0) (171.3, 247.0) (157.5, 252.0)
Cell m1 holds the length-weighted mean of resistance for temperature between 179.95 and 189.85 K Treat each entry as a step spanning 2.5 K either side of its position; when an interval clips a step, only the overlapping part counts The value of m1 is 150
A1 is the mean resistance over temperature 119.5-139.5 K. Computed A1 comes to 163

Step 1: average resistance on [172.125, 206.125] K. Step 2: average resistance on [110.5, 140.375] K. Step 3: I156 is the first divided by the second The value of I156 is 0.9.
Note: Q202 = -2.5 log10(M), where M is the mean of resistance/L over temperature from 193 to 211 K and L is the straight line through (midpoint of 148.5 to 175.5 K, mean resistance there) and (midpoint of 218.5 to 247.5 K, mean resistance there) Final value 0.06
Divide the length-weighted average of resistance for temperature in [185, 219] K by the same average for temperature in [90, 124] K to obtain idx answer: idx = 0.93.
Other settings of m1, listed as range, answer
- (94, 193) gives 162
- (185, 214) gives 152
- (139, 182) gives 162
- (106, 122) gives 164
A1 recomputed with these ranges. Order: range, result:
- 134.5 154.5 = 163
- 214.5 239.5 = 165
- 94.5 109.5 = 168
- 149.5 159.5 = 163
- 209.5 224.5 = 170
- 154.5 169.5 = 164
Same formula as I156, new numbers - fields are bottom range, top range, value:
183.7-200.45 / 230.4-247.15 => 1.07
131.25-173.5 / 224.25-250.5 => 0.99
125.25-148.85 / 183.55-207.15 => 0.91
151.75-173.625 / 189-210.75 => 0.94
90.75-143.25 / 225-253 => 0.97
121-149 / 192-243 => 0.98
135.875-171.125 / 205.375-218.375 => 1.02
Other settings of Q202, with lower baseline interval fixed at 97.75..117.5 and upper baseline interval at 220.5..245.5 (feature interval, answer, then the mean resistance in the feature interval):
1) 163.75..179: 0.03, 159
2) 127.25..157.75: 0.00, 163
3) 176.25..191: 0.07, 152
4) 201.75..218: 0.00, 163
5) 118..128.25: 0.00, 164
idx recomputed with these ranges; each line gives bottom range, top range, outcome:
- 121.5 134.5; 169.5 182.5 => 0.96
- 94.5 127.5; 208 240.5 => 1.00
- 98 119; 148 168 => 0.99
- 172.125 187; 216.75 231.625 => 1.09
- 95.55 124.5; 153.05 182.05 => 0.97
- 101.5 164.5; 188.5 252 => 0.98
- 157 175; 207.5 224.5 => 1.05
